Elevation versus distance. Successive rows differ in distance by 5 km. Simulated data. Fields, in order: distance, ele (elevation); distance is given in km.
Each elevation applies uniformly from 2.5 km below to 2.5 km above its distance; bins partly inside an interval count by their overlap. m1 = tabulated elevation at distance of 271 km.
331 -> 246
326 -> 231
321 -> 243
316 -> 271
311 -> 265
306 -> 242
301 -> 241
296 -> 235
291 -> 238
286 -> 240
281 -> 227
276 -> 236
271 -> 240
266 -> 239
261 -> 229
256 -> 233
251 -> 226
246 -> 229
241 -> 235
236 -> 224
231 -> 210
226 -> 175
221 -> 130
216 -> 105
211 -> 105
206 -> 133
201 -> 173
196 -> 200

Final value 240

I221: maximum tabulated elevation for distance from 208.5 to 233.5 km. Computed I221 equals 210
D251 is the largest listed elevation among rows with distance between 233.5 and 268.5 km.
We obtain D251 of 239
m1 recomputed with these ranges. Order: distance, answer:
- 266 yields 239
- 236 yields 224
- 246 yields 229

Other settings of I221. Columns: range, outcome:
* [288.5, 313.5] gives 265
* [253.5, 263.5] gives 233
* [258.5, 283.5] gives 240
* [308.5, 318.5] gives 271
